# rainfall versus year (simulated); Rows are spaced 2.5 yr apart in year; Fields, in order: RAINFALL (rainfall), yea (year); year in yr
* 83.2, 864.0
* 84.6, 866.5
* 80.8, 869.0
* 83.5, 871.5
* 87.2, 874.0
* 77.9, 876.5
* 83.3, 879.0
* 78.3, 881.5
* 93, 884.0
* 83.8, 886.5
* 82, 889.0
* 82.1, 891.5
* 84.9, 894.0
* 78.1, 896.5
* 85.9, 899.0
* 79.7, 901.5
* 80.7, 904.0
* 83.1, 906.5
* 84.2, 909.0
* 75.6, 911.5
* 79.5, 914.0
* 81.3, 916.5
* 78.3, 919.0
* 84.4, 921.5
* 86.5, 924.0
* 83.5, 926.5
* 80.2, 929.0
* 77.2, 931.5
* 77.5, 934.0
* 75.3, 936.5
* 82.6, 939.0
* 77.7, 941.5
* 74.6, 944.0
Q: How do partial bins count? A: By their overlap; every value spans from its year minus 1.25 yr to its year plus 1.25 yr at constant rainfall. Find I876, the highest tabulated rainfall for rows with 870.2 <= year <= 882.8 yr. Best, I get 87.2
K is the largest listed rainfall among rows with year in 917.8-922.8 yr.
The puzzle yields 84.4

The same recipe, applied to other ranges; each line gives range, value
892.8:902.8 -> 85.9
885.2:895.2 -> 84.9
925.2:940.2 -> 83.5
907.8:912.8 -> 84.2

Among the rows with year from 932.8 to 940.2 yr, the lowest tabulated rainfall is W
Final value 75.3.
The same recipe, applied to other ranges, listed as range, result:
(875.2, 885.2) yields 77.9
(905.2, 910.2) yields 83.1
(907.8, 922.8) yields 75.6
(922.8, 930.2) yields 80.2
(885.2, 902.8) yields 78.1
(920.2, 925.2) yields 84.4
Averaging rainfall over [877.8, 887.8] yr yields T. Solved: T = 84.6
